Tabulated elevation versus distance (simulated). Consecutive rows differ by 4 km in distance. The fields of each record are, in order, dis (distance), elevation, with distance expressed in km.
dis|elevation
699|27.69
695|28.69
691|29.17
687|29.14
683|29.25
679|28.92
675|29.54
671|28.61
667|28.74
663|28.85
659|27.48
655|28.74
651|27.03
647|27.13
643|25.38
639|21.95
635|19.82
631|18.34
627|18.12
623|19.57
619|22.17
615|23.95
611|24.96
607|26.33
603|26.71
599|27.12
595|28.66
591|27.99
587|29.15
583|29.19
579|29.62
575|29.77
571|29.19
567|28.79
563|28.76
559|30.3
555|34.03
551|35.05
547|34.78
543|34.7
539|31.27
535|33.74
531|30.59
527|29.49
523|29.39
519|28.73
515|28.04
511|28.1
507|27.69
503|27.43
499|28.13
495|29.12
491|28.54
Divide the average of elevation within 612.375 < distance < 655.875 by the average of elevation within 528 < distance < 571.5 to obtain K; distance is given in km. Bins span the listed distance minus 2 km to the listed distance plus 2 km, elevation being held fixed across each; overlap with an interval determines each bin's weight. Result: 0.71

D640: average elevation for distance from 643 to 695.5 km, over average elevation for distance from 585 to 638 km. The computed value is 1.2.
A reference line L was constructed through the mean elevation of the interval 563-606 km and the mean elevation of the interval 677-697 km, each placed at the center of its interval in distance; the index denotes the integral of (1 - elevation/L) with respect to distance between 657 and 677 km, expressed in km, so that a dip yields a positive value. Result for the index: 0.2 km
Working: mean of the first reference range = 28.6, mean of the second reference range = 29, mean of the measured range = 28.6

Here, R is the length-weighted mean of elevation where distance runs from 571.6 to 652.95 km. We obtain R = 25.2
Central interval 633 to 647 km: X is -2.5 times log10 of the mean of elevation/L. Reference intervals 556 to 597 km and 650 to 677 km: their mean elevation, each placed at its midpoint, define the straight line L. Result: 0.24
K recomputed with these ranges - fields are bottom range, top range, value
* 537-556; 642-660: 0.80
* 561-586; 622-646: 0.71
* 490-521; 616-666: 0.84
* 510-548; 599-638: 0.73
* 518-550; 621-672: 0.77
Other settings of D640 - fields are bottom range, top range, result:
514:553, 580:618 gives 0.85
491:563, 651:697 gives 0.94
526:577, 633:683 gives 0.85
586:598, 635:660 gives 0.90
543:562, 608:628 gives 0.66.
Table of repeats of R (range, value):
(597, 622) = 25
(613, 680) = 24.9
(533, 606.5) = 30.4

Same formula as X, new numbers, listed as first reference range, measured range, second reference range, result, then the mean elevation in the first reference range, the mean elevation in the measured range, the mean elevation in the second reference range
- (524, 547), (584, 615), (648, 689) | 0.125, 32.1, 27.1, 28.6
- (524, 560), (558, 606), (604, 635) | -0.064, 32.6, 28.7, 21.9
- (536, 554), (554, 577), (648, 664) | 0.099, 33.9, 30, 27.9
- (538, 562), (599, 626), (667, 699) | 0.288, 33.3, 24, 28.9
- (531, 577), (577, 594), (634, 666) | 0.035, 31.8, 29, 26.1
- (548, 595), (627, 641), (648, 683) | 0.419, 30.2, 19.8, 28.5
